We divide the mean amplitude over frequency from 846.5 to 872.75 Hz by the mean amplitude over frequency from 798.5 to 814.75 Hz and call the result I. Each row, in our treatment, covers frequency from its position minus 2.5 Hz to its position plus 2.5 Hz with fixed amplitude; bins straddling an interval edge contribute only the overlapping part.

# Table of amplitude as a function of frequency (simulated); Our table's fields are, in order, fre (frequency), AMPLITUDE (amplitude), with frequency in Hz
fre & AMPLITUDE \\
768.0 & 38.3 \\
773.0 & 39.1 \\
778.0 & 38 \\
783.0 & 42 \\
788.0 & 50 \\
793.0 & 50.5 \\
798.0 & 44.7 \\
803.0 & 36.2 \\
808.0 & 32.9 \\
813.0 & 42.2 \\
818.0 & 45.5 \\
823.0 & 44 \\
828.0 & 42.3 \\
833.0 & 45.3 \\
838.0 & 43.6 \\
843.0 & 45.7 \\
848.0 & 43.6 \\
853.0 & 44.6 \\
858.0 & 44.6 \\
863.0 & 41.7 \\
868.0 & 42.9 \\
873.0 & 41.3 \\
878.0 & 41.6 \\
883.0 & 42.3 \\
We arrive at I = 1.15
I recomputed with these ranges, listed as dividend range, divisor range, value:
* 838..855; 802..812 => 1.25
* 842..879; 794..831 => 1.04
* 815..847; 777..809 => 1.04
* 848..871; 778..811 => 1.03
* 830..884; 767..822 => 1.04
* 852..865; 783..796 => 0.90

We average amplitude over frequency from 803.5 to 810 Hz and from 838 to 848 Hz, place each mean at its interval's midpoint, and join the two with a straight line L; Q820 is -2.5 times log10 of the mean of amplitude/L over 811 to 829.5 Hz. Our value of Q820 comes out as -0.15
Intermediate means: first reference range 33.9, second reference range 44.6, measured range 43.6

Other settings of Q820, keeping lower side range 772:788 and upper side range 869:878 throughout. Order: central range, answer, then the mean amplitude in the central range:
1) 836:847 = -0.08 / 44.6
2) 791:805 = -0.06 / 43.8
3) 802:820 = 0.06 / 39.3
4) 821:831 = -0.04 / 43.2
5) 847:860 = -0.07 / 44.3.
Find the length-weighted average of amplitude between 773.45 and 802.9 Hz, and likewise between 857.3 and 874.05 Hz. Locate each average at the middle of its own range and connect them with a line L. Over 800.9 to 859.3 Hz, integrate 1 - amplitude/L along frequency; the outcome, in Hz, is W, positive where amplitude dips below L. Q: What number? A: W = 0.8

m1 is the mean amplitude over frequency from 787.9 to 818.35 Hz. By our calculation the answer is 42.4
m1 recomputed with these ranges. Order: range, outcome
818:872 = 43.8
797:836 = 41.5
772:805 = 43.2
